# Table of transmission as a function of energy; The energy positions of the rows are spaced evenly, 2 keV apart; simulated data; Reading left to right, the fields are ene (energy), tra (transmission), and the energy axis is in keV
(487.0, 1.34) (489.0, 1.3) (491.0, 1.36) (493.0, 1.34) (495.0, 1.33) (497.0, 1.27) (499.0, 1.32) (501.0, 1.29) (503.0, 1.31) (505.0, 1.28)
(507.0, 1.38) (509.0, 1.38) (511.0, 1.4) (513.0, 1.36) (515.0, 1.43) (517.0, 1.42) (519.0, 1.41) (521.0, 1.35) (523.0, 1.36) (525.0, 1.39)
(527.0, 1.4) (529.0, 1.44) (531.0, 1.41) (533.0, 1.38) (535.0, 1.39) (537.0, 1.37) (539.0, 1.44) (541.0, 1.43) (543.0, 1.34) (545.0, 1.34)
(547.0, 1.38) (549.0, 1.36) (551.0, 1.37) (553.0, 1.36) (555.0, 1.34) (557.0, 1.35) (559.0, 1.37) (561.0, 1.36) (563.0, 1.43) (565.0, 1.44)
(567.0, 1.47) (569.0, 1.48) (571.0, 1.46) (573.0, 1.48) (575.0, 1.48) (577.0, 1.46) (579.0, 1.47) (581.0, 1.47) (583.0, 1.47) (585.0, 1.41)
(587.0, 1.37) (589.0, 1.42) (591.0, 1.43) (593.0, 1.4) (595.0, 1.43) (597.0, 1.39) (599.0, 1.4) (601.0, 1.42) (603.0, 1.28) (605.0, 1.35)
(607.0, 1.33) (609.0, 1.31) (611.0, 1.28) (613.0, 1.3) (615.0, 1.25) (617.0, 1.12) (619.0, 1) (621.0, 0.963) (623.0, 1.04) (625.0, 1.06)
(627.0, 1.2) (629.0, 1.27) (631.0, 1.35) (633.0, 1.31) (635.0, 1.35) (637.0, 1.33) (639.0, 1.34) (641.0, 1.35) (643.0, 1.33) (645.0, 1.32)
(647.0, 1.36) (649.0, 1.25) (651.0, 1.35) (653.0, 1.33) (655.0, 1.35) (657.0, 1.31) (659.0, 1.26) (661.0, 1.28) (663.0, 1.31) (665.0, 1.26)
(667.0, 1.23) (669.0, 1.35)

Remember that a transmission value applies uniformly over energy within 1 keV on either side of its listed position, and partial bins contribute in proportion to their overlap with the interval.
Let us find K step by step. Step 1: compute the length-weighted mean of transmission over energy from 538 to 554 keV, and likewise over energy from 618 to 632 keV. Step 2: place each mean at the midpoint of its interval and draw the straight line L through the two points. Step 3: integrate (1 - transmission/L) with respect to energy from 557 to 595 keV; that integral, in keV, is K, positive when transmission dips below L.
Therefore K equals -4.6 keV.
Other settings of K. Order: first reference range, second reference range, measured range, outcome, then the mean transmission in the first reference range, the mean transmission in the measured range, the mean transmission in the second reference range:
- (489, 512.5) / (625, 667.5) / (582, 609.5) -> -1.6 keV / 1.33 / 1.39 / 1.3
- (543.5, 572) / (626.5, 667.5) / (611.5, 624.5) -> 2.1 keV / 1.39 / 1.12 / 1.31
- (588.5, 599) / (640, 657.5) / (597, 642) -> 3.8 keV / 1.41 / 1.26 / 1.33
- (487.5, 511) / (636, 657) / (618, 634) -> 2.2 keV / 1.33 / 1.15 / 1.33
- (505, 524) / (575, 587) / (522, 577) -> 0.6 keV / 1.38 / 1.4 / 1.45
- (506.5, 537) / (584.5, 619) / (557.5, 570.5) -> -0.6 keV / 1.39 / 1.42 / 1.34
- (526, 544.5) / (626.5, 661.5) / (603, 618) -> 0.7 keV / 1.4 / 1.28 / 1.32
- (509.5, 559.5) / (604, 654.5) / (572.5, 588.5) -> -1.5 keV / 1.38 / 1.45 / 1.26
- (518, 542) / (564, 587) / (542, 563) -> 1.0 keV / 1.4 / 1.36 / 1.46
